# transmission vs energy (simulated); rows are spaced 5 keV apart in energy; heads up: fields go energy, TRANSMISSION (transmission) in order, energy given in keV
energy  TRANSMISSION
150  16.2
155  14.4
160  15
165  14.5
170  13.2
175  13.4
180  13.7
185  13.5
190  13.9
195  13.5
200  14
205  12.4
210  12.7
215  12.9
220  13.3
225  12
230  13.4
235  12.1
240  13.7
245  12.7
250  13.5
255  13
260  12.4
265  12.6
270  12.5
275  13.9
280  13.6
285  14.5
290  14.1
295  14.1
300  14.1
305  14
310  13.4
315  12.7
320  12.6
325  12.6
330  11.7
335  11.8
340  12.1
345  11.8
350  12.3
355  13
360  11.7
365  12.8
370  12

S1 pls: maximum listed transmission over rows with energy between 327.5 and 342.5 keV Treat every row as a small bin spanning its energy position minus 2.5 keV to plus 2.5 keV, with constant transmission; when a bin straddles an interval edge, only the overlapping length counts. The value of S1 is 12.1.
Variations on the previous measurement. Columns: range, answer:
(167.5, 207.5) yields 14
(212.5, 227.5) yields 13.3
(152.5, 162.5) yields 15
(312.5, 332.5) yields 12.7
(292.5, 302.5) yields 14.1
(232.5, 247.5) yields 13.7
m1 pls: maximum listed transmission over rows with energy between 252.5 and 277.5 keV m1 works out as 13.9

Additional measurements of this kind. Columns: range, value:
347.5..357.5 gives 13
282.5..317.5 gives 14.5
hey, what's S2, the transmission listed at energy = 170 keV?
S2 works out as 13.2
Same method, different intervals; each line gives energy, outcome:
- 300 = 14.1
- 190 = 13.9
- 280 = 13.6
